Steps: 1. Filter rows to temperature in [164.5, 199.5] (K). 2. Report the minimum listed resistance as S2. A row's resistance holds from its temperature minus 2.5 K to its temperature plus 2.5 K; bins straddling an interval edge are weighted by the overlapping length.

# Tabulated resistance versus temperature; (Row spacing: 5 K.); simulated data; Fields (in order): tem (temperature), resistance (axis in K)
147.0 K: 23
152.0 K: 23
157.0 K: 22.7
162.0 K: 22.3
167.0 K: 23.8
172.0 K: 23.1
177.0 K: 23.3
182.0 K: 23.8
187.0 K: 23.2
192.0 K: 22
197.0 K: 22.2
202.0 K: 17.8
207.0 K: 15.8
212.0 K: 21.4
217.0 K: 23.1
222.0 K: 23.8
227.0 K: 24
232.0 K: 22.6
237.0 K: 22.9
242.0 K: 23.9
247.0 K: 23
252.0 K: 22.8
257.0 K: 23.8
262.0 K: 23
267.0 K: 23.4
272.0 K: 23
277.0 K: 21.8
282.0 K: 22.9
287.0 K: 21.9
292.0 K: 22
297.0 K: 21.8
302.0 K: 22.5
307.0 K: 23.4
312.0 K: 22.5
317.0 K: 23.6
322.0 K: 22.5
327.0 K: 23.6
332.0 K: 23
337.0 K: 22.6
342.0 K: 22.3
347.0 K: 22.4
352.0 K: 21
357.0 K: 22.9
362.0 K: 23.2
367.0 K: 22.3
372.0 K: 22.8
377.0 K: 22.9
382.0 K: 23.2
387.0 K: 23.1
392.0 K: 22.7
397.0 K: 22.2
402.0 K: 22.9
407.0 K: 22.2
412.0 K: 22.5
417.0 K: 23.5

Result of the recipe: 22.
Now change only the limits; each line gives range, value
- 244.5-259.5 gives 22.8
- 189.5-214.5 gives 15.8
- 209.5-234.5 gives 21.4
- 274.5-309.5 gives 21.8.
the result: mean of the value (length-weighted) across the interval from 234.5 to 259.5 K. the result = 23.3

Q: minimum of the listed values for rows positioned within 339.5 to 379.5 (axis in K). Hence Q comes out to 21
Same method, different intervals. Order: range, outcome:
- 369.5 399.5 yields 22.2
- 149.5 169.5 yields 22.3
